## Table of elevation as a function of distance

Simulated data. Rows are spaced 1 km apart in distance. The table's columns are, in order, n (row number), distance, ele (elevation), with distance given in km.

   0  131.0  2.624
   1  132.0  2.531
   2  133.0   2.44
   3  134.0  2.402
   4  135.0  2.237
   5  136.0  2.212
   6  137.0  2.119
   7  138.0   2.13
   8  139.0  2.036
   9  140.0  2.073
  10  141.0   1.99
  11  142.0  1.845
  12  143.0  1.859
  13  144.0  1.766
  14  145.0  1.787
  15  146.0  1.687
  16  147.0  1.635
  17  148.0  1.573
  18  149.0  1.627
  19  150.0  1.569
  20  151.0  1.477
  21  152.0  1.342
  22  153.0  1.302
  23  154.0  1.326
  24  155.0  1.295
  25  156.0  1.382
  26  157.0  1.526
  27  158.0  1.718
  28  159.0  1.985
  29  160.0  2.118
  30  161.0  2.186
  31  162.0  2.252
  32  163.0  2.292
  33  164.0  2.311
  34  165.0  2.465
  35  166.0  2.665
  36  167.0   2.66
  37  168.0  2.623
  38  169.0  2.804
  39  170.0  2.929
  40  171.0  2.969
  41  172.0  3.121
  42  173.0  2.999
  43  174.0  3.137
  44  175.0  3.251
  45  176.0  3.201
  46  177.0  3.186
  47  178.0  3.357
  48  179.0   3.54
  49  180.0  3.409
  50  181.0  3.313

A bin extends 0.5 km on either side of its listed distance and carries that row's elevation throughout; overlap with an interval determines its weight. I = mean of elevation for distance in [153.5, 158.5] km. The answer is 1.45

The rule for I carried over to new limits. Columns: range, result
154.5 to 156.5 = 1.34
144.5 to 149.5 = 1.66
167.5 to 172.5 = 2.89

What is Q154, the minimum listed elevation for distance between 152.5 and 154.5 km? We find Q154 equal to 1.302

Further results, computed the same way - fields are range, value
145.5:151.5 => 1.477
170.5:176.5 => 2.969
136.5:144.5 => 1.766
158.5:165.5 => 1.985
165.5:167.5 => 2.66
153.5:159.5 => 1.295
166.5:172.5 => 2.623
